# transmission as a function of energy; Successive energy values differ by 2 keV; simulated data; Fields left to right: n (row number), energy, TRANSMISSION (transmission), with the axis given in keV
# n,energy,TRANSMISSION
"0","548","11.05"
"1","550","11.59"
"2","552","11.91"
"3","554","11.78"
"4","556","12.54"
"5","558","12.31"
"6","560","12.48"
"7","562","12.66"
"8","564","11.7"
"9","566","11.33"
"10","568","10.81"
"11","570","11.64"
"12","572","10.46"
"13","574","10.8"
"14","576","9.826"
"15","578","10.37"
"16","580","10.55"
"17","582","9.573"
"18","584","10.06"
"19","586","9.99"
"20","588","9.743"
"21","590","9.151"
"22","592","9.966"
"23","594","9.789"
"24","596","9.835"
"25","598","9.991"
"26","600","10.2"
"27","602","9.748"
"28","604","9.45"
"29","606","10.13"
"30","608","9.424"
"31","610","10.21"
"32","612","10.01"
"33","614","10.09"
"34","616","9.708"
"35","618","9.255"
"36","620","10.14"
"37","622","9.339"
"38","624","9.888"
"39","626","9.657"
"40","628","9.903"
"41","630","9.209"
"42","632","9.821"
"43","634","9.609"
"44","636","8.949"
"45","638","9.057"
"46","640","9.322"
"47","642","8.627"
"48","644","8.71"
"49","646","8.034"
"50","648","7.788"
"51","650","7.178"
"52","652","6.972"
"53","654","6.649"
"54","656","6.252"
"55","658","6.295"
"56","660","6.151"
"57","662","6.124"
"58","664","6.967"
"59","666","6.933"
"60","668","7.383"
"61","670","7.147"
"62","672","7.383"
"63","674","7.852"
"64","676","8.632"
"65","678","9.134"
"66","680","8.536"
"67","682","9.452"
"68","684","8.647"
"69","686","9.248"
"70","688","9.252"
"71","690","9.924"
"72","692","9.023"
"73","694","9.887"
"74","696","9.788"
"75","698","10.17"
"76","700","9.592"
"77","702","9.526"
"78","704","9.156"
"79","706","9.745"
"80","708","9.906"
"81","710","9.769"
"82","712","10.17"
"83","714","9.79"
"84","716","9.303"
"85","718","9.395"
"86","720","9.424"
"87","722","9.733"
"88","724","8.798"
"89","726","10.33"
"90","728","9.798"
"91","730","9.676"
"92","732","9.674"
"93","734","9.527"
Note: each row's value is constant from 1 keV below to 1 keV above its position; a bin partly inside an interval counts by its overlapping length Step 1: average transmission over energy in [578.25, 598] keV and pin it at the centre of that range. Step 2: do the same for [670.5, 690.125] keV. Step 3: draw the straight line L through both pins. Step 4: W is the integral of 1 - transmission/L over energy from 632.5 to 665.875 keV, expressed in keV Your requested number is 5.3 keV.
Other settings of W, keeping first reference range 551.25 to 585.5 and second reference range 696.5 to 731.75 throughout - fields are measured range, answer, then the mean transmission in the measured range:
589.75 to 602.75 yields 1.3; 9.85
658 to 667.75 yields 3.5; 6.58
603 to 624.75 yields 1.9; 9.78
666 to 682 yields 3.3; 8.03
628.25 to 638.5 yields 1.1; 9.38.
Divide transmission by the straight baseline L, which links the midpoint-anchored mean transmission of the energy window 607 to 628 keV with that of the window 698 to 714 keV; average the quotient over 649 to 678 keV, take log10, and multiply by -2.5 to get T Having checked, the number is 0.35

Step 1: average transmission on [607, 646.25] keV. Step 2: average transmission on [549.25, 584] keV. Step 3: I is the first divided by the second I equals 0.84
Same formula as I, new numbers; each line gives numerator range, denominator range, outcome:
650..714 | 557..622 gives 0.82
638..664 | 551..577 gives 0.64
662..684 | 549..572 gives 0.67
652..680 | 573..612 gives 0.72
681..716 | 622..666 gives 1.18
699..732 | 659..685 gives 1.25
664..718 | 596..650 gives 0.96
